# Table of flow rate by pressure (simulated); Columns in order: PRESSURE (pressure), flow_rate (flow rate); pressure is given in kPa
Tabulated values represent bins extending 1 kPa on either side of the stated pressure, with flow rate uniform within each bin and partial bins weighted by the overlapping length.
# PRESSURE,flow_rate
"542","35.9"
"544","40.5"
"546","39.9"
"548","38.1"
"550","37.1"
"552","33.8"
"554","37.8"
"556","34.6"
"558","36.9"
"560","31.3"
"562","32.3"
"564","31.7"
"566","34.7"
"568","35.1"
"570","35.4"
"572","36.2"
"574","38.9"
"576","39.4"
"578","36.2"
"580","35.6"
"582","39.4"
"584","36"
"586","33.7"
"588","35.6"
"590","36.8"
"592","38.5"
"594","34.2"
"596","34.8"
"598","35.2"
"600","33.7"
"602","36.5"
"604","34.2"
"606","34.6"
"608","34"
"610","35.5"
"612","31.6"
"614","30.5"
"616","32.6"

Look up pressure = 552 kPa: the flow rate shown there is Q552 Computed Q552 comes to 33.8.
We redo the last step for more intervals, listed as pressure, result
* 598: 35.2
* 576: 39.4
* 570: 35.4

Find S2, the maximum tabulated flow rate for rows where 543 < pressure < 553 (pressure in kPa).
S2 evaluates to 40.5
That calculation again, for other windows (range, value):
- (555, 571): 36.9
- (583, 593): 38.5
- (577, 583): 39.4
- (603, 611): 35.5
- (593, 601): 35.2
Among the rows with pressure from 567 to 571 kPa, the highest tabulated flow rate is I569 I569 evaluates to 35.4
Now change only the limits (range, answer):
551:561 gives 37.8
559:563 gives 32.3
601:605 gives 36.5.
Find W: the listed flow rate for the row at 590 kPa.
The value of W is 36.8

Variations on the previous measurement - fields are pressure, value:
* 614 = 30.5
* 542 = 35.9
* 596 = 34.8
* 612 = 31.6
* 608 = 34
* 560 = 31.3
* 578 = 36.2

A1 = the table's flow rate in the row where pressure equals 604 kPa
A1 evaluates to 34.2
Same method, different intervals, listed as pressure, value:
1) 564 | 31.7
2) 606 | 34.6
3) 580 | 35.6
